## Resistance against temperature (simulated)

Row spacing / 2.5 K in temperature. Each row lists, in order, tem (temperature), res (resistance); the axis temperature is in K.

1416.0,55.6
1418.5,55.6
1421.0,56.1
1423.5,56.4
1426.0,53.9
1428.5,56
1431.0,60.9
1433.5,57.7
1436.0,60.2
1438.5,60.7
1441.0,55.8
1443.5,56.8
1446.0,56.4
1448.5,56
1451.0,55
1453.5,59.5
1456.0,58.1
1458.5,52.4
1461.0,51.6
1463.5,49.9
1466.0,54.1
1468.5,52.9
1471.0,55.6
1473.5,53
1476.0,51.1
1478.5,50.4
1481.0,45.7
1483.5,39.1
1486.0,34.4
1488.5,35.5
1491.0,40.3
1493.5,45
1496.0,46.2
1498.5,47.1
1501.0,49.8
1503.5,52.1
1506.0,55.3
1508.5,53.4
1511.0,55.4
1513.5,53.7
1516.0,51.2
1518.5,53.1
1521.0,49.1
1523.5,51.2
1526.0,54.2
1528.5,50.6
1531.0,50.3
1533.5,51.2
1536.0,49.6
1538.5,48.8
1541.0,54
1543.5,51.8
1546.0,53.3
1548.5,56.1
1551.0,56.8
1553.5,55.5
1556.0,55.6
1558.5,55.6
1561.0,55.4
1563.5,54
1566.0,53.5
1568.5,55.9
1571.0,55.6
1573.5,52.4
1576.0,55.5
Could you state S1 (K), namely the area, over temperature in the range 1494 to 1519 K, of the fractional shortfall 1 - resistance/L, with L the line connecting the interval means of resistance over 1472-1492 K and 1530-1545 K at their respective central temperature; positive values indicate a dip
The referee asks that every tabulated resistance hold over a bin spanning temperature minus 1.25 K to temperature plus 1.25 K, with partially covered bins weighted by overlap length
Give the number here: -2.4 K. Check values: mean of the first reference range 43.9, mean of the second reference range 51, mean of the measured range 51.5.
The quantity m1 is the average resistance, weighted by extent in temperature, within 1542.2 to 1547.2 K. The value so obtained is 52.6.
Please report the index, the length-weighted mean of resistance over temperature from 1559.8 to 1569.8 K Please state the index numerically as 54.7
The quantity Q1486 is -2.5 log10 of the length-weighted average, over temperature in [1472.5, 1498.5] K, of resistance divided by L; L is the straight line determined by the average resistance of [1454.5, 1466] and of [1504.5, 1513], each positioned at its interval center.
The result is 0.22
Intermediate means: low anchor 53.3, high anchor 54.5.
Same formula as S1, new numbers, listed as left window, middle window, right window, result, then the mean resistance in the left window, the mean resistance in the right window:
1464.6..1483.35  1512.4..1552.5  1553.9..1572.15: 1.1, 51.1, 55.1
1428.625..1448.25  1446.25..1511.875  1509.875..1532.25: 6.1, 58.1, 52.1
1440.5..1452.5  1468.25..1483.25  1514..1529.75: 1.1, 56.1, 51.7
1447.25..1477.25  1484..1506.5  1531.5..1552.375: 3.8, 54.1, 52.6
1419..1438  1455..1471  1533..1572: 0.9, 57.4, 54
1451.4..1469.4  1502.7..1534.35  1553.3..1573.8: 1.3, 54.1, 54.9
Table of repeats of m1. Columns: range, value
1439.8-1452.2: 56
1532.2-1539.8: 49.9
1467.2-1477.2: 53.2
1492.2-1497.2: 45.5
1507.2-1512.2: 54.4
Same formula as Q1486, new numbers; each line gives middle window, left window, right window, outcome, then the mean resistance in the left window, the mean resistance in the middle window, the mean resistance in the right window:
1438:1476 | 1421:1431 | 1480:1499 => -0.13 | 56.2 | 54.9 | 41.4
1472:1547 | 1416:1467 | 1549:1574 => 0.13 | 56.2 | 49.2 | 55.1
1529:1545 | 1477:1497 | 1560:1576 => -0.03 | 42.1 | 51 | 54.5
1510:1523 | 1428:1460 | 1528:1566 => 0.04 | 57.3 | 52.4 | 53.3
